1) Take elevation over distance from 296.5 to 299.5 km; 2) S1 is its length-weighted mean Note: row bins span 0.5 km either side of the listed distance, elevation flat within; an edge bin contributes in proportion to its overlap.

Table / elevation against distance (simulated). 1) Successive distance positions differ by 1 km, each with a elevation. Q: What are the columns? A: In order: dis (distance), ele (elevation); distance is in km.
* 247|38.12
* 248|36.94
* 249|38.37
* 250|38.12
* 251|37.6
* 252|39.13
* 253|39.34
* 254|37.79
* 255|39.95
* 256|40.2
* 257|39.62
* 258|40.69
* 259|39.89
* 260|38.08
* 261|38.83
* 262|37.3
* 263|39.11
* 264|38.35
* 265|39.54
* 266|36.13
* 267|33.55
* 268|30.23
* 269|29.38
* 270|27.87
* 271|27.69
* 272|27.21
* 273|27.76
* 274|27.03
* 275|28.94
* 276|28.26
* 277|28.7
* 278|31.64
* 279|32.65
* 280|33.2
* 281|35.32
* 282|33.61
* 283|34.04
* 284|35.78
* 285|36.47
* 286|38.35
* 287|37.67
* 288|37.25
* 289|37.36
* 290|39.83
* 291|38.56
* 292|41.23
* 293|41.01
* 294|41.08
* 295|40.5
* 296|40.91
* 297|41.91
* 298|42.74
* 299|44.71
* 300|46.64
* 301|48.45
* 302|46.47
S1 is 43.1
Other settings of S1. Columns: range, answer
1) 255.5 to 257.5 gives 39.9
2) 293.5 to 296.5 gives 40.8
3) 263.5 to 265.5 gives 38.9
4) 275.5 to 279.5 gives 30.3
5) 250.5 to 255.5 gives 38.8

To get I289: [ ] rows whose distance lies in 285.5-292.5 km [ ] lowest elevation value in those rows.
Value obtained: 37.25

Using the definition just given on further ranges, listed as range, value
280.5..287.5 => 33.61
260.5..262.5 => 37.3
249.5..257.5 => 37.6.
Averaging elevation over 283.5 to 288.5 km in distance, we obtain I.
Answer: 37.1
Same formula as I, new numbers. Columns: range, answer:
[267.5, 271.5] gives 28.8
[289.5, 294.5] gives 40.3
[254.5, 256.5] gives 40.1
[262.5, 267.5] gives 37.3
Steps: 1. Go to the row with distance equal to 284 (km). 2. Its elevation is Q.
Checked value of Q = 35.78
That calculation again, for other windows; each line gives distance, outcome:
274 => 27.03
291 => 38.56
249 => 38.37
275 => 28.94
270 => 27.87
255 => 39.95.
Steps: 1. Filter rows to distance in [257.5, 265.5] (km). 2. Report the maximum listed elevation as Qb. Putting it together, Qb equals 40.69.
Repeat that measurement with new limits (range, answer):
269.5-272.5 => 27.87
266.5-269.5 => 33.55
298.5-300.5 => 46.64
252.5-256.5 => 40.2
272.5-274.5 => 27.76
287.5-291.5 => 39.83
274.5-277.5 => 28.94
